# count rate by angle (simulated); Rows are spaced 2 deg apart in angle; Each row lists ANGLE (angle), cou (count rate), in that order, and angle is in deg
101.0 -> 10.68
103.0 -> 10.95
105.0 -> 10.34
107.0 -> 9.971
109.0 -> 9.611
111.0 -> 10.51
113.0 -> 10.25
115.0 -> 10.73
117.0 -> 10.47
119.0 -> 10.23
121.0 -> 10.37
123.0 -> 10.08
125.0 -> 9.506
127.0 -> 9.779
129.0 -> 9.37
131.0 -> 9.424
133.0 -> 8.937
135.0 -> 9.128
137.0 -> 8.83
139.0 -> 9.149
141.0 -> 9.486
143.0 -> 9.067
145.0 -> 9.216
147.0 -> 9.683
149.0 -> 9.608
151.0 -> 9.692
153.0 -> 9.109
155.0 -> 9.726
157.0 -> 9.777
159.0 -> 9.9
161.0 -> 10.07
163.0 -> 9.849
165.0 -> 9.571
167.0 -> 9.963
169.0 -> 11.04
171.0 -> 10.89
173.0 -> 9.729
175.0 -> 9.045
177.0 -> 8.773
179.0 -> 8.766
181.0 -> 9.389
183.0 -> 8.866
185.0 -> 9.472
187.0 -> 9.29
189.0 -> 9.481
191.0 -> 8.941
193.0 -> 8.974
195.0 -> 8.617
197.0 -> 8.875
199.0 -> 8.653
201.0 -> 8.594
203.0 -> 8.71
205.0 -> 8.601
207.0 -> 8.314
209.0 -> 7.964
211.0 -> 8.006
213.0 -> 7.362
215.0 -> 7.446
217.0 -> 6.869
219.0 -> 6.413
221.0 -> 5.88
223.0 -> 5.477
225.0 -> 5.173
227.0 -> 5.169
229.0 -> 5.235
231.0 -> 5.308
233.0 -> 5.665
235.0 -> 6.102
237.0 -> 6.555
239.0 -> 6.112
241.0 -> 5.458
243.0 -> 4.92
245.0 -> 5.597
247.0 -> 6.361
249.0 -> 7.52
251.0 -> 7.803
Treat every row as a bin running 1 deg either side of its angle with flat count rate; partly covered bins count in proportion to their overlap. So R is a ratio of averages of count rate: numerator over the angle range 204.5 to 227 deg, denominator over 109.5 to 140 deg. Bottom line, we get 0.7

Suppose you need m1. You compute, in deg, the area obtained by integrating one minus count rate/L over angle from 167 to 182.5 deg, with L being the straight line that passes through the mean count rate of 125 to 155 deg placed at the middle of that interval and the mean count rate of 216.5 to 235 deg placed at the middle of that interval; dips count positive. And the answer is -3.53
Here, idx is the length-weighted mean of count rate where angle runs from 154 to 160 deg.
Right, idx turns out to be 9.8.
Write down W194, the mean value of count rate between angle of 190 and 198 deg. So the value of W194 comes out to 8.85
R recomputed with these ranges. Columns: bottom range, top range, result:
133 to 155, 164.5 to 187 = 1.03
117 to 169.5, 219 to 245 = 0.58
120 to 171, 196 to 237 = 0.72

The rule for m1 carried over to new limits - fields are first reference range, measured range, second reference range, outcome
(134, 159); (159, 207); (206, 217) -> -4.75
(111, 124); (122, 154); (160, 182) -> 2.36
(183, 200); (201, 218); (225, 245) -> -0.74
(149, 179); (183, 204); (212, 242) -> -2.51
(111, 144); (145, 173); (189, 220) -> -2.48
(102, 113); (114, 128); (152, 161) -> -0.08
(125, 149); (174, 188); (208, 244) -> -2.41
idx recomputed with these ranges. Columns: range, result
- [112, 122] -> 10.4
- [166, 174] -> 10.4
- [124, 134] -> 9.4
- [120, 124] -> 10.2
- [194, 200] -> 8.71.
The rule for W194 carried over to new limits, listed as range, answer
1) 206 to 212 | 8.09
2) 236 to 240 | 6.33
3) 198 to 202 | 8.62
